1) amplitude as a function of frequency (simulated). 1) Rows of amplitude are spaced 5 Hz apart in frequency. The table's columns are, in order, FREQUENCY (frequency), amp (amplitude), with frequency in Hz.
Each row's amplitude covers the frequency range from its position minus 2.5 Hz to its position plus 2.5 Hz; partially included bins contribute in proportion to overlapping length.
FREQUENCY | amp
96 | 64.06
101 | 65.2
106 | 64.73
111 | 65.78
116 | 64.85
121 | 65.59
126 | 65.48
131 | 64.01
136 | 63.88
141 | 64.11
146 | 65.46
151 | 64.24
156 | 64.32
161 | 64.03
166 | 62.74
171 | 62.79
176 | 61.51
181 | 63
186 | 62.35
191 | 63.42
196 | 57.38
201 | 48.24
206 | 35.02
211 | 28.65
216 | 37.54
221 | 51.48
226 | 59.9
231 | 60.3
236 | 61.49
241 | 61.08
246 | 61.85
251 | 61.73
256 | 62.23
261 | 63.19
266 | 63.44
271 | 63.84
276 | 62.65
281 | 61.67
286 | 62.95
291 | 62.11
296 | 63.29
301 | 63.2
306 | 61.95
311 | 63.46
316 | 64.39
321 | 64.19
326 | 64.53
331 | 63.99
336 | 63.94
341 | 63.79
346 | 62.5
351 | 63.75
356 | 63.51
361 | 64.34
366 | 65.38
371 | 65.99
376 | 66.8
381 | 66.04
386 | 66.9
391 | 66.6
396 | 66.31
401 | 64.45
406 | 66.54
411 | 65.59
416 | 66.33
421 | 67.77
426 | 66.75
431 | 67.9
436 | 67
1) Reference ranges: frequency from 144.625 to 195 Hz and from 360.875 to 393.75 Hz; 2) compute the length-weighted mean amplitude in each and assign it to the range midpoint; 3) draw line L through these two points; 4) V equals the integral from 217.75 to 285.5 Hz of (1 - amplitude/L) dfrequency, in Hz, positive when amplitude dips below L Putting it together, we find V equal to 3.6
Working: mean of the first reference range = 63.2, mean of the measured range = 60.9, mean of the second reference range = 66.1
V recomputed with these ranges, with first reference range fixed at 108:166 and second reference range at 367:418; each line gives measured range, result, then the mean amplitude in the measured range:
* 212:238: 5.0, 52.5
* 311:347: 1.0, 63.9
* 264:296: 1.3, 62.8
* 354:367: 0.3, 64.3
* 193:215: 7.6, 42.5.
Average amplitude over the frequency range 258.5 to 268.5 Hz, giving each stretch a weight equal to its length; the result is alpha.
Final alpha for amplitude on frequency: 63.3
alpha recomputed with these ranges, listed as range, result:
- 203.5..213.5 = 31.8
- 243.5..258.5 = 61.9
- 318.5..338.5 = 64.2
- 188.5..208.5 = 51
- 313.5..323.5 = 64.3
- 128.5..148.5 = 64.4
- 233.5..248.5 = 61.5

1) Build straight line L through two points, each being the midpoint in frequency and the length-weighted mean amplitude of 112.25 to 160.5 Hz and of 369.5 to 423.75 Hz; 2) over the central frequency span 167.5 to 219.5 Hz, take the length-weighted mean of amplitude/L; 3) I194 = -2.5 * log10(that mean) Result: 0.24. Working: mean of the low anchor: 64.7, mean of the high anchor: 66.3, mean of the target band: 52.2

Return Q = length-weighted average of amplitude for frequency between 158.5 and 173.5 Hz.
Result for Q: 63.2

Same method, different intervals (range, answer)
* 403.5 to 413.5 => 66.1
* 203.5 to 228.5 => 42.5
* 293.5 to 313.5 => 63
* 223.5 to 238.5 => 60.6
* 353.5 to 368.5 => 64.4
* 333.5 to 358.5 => 63.5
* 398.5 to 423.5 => 66.1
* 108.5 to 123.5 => 65.4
